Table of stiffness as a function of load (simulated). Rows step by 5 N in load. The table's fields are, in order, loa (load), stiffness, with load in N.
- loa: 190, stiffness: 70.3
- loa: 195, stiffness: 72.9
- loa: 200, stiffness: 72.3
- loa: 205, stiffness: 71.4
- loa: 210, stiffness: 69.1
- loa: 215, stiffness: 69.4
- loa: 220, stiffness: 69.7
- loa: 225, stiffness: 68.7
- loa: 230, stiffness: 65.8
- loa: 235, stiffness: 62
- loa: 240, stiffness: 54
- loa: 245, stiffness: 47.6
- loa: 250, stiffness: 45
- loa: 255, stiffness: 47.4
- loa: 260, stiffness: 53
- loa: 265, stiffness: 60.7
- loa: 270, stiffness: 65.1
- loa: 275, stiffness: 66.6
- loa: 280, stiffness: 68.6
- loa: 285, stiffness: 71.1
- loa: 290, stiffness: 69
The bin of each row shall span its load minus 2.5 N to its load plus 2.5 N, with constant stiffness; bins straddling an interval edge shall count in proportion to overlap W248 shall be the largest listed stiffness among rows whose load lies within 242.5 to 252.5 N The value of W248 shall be 47.6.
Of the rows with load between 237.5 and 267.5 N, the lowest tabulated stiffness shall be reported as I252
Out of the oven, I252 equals 45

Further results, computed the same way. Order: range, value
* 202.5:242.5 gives 54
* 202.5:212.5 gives 69.1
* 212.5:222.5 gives 69.4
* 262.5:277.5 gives 60.7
